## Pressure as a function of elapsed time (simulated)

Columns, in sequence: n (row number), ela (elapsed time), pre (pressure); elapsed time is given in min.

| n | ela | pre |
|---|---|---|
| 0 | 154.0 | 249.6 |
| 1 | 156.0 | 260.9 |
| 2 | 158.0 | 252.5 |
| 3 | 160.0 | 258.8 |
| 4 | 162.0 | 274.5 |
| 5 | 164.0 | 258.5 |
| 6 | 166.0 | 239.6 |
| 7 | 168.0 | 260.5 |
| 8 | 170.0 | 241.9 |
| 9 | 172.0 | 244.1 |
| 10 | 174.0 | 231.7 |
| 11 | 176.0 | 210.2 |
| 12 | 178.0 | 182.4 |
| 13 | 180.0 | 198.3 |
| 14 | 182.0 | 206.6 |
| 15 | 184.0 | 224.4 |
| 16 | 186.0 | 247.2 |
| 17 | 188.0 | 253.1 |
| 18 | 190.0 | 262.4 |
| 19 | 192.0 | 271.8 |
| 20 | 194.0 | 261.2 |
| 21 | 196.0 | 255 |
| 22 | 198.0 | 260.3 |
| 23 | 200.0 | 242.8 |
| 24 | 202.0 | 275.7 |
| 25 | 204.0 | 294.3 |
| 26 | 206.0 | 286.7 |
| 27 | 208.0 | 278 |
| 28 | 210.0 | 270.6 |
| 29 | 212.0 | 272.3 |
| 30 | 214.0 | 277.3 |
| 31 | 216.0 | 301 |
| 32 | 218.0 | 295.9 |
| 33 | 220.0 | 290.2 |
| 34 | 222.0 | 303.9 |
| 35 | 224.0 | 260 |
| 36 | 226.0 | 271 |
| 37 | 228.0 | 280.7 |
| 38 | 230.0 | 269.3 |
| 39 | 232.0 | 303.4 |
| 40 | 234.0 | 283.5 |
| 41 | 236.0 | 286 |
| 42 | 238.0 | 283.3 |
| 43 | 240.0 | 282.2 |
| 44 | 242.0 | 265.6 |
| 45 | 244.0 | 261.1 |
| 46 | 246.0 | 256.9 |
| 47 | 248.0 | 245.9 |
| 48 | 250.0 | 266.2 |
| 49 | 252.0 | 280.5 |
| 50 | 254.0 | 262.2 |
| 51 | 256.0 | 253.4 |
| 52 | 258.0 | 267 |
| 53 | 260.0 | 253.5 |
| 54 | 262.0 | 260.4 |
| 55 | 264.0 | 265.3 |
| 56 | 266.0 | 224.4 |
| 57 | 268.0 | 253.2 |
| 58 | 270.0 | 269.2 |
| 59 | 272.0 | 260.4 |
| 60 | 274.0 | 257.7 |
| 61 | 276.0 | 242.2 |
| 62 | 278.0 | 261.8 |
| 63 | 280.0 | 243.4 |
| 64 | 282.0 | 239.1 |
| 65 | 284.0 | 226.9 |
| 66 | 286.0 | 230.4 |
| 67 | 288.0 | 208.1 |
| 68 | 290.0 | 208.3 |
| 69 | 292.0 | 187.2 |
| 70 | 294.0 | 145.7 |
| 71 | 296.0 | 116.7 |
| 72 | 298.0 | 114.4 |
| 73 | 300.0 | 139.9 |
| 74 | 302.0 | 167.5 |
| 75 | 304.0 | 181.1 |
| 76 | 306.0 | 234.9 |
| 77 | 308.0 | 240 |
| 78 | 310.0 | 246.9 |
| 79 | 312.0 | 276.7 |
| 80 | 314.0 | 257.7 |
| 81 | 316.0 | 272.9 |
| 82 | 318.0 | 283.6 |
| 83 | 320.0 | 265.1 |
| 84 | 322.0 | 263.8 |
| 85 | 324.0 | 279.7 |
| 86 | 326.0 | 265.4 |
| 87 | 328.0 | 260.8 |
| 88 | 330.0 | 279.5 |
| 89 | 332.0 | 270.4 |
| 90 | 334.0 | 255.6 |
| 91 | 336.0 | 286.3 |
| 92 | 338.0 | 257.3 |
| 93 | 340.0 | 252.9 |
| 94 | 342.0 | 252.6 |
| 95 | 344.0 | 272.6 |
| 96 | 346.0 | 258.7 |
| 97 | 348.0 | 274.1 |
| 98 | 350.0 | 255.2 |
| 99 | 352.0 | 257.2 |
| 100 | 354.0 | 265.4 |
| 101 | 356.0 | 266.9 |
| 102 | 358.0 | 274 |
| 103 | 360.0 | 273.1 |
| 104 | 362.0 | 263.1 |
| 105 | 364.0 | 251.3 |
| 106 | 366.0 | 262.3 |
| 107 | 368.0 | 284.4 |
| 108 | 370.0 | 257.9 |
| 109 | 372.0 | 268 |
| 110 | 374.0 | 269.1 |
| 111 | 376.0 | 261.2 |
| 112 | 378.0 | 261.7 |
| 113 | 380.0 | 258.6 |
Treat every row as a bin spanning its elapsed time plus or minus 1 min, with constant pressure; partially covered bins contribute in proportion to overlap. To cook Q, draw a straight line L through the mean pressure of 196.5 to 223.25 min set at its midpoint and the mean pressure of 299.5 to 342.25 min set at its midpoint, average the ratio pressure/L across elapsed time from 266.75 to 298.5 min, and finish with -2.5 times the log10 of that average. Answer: 0.20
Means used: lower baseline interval 280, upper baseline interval 251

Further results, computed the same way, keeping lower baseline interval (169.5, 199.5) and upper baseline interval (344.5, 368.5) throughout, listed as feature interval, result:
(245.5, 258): -0.06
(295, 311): 0.38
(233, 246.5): -0.12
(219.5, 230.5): -0.15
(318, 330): -0.04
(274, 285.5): 0.04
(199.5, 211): -0.15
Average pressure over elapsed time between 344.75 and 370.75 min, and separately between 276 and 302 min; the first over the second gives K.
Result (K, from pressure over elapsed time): 1.36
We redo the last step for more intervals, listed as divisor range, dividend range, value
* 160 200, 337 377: 1.09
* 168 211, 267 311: 0.86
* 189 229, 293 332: 0.82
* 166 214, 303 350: 1.04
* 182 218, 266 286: 0.93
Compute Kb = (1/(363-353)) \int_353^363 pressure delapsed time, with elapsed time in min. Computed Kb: 268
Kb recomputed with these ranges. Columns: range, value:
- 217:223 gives 297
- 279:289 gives 230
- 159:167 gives 258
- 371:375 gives 269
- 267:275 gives 260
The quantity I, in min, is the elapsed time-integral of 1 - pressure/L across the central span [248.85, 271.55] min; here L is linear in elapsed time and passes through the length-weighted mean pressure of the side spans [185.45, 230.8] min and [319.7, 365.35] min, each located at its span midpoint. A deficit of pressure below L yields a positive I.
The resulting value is 0.9 min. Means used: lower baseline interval 273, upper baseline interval 265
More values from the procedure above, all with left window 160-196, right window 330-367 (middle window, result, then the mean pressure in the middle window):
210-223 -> -2.3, 289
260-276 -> -0.1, 255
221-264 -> -3.8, 271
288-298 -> 3.6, 164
